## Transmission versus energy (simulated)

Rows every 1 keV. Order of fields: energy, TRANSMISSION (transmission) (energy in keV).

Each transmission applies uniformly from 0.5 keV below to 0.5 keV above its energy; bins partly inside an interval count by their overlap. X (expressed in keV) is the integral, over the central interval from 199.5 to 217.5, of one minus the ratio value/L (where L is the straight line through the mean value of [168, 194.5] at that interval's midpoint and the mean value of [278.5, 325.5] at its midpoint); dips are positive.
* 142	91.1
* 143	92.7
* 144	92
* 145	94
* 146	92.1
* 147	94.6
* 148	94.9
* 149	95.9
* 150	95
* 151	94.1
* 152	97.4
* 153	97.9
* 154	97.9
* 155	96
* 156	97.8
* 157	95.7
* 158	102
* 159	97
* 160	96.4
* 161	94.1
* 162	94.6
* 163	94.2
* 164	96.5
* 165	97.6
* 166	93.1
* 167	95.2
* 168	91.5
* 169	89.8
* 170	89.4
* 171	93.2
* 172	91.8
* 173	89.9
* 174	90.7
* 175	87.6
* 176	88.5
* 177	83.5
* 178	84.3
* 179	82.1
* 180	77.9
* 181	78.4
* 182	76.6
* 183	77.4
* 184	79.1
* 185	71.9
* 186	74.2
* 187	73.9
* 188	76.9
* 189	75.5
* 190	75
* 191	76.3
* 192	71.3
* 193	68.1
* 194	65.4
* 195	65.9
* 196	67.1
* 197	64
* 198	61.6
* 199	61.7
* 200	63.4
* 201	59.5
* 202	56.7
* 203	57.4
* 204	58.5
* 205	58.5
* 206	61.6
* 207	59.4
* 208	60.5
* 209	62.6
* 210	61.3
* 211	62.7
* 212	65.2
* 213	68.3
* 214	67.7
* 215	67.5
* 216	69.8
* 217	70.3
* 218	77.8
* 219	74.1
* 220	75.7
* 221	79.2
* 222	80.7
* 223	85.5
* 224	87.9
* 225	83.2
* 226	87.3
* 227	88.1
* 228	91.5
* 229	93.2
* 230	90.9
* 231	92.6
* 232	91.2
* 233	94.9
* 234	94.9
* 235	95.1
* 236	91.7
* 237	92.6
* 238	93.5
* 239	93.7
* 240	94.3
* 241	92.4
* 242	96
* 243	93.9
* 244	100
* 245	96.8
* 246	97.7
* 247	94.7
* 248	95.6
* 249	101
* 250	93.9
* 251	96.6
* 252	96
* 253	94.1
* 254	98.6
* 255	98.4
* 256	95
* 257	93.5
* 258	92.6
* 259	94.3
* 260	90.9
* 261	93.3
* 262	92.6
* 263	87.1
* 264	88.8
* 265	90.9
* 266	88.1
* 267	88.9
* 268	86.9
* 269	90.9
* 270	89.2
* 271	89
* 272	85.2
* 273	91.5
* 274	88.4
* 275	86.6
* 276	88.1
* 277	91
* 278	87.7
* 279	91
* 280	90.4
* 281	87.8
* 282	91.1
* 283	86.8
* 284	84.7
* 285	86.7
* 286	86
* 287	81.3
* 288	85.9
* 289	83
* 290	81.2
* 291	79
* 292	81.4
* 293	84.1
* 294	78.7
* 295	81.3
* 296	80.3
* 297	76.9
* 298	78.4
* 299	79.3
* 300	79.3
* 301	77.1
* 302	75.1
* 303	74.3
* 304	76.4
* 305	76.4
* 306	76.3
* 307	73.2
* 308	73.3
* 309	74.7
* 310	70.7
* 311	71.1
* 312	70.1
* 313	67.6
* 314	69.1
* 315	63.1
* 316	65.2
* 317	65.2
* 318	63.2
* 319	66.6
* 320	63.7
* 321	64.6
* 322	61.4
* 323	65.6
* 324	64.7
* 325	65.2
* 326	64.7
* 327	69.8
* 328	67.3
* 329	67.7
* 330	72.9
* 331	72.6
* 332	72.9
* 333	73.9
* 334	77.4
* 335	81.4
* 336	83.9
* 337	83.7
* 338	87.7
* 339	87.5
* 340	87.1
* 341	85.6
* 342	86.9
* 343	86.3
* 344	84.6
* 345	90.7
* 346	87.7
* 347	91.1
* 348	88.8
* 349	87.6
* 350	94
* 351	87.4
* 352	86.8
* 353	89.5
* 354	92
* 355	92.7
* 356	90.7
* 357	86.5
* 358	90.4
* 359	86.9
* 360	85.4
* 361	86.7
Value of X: 3.8 keV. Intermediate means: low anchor 80.5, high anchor 75.9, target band 62.8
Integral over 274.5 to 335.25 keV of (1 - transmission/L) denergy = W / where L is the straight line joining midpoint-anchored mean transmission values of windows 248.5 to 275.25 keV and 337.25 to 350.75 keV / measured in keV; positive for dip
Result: 9.4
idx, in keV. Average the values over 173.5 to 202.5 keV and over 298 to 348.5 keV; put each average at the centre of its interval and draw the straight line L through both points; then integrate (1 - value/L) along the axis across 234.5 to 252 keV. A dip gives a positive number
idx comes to -5.0 keV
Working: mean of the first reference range 73.6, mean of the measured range 95.3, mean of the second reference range 74.9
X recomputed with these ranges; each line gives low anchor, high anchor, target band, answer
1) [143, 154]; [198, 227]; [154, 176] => -1.4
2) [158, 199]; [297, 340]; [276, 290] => -2.2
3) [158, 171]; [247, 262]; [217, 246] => 1.7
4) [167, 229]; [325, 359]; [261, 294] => -3.3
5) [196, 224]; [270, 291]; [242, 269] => -4.8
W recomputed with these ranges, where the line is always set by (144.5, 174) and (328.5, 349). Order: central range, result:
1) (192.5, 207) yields 4.7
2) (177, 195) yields 3.4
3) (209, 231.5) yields 3.2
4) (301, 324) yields 4.1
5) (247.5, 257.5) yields -0.9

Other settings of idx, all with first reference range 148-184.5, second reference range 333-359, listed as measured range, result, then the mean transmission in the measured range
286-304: 1.7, 79.9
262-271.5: 0.0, 89.1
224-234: -0.1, 90.4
